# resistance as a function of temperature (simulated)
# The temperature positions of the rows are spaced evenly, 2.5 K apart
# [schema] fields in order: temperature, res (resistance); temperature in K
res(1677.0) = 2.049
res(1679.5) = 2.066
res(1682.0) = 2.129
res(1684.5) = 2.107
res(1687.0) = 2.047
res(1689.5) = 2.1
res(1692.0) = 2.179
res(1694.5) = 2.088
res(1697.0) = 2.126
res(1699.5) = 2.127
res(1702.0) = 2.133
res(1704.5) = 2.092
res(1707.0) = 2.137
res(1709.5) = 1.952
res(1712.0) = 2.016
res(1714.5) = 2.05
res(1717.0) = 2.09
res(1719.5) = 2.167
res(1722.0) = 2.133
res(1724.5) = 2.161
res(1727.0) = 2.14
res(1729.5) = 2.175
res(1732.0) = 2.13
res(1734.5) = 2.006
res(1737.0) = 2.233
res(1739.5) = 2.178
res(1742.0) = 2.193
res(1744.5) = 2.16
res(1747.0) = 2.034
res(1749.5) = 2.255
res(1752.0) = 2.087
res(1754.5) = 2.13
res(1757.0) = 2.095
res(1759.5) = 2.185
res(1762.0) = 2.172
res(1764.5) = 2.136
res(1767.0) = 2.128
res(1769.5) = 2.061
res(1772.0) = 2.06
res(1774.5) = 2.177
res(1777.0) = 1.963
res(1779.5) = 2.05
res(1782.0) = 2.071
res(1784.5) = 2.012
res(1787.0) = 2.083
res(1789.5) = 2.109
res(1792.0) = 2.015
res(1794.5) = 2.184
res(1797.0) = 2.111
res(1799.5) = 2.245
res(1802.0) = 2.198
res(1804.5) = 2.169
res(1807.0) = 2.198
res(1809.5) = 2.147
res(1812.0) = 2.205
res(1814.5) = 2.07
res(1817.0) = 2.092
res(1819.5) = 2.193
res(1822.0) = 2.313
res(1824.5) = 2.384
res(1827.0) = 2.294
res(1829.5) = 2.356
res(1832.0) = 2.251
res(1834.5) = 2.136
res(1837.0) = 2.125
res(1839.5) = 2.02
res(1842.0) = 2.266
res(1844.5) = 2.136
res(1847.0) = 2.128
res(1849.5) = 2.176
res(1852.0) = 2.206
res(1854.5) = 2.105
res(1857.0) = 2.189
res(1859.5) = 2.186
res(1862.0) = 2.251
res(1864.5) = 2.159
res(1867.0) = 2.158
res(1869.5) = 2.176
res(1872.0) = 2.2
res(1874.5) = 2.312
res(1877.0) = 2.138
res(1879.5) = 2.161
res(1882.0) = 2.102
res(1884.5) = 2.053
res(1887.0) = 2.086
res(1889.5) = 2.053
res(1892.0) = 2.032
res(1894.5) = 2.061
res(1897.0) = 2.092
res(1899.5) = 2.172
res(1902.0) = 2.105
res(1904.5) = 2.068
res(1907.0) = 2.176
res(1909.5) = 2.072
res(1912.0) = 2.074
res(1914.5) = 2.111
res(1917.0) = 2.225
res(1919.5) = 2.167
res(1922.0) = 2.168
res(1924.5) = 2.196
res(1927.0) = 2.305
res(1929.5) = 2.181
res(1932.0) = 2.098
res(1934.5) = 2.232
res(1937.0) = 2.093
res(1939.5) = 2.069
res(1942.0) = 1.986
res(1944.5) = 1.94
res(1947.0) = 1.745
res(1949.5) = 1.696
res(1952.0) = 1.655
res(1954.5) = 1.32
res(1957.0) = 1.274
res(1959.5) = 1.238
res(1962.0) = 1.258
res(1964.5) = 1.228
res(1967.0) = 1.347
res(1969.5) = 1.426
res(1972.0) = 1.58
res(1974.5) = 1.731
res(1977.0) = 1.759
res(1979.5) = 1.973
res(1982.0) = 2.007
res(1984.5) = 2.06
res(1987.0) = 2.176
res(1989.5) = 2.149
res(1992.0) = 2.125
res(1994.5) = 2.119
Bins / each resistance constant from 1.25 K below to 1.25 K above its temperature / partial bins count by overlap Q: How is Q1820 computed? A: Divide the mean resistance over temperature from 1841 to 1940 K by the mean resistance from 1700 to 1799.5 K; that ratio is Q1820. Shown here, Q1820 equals 1.02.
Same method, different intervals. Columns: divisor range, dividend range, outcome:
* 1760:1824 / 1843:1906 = 1.01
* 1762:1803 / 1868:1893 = 1.01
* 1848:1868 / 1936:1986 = 0.77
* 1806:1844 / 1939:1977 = 0.71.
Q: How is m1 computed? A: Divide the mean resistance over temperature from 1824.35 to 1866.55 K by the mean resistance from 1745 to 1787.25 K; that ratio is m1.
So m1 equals 1.0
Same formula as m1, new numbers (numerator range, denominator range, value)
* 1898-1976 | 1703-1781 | 0.88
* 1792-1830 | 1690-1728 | 1.05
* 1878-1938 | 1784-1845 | 0.98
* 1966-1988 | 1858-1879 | 0.81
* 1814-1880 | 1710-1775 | 1.03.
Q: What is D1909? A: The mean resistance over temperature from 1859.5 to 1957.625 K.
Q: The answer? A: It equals 2.06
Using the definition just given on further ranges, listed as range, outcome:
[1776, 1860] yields 2.16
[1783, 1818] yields 2.13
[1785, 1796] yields 2.09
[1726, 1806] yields 2.12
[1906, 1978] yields 1.84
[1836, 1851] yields 2.14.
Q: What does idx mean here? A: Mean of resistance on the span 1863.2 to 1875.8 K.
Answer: 2.2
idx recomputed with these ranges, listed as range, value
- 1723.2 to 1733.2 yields 2.15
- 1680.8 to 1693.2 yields 2.11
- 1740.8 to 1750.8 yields 2.16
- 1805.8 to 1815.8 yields 2.15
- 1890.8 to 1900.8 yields 2.09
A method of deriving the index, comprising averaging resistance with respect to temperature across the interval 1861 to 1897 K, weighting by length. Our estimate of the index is 2.14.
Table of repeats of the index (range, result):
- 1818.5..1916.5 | 2.16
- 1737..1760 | 2.15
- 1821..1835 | 2.3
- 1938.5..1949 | 1.91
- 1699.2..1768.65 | 2.12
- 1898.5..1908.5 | 2.13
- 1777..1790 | 2.05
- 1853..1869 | 2.18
